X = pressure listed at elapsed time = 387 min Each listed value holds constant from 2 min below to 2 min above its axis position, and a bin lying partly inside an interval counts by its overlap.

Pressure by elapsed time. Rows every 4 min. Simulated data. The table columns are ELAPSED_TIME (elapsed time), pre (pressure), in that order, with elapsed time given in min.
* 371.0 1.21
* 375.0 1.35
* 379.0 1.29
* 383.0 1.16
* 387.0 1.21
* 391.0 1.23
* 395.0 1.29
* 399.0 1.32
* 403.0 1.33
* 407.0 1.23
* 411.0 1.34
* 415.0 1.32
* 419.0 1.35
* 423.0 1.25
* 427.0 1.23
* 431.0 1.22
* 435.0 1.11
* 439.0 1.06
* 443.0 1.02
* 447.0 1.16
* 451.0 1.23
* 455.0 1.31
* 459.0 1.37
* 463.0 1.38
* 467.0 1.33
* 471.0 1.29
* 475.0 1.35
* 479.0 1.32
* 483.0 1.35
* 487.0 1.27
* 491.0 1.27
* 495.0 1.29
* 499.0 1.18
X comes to 1.21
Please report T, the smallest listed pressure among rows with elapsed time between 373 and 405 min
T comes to 1.16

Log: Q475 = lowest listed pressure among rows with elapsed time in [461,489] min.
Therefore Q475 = 1.27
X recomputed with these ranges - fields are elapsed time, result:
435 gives 1.11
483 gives 1.35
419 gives 1.35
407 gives 1.23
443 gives 1.02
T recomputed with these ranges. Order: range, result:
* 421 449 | 1.02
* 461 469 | 1.33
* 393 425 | 1.23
